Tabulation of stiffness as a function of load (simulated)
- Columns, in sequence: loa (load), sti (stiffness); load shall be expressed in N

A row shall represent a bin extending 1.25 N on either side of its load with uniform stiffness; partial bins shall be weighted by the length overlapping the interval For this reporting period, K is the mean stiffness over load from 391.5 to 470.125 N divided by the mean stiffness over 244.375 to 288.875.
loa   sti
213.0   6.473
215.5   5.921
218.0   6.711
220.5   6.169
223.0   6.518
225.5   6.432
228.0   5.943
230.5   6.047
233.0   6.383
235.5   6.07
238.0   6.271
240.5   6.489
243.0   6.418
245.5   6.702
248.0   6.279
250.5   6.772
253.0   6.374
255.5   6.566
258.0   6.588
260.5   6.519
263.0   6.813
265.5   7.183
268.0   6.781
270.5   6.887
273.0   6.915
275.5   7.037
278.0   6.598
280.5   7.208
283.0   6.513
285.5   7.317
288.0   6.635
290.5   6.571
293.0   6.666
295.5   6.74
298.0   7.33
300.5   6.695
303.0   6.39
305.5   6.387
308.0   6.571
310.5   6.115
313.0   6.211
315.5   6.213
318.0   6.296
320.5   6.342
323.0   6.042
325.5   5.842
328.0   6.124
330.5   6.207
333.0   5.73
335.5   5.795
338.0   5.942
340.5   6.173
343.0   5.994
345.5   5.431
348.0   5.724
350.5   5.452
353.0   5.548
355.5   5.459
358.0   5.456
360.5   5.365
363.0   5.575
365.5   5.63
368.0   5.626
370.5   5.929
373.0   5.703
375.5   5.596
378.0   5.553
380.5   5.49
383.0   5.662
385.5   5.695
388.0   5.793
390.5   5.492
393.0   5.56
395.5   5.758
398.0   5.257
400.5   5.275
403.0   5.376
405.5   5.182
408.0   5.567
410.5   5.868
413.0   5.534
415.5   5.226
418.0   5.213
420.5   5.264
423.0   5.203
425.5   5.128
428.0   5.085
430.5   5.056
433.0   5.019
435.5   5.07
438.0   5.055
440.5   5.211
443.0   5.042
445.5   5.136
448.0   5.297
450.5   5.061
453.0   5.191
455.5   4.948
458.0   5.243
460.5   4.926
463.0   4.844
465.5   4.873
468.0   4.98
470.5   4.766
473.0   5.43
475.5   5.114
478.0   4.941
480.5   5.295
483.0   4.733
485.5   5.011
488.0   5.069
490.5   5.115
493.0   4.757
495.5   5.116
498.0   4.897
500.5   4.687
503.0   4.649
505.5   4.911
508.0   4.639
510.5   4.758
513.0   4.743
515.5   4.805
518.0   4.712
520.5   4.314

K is 0.77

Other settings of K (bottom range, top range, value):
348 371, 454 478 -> 0.90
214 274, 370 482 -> 0.81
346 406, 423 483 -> 0.91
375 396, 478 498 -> 0.89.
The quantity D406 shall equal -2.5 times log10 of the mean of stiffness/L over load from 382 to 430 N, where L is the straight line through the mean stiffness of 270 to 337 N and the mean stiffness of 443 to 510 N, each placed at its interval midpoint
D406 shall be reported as 0.03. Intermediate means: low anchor 6.49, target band 5.42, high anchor 4.98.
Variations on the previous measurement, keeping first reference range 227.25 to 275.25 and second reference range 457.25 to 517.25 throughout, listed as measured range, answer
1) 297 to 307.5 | -0.081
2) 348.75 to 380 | 0.037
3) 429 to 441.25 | 0.043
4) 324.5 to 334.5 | 0.006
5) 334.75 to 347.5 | 0.012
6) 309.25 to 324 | -0.020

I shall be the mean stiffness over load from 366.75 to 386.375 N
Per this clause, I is 5.66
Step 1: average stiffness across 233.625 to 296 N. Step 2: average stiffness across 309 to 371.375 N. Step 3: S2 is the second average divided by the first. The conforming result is 0.9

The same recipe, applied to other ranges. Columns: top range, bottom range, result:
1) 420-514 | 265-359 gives 0.79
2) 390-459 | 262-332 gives 0.80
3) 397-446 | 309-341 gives 0.86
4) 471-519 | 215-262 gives 0.77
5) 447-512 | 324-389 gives 0.87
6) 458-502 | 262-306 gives 0.73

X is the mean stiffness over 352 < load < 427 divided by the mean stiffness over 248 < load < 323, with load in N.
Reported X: 0.83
